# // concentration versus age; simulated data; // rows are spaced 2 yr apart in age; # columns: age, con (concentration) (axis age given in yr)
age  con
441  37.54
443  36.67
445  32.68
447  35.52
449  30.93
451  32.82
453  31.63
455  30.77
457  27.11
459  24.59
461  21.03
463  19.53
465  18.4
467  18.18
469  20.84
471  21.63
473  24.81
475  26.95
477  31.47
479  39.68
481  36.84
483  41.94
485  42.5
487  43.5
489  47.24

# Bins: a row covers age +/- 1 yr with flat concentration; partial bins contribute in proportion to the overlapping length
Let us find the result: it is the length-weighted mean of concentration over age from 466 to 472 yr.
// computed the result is 20.2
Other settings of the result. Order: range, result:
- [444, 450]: 33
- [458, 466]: 20.9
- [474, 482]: 33.7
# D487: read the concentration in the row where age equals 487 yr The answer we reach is 43.5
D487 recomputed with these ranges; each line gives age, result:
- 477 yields 31.47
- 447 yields 35.52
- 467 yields 18.18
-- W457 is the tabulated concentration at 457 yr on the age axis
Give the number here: 27.11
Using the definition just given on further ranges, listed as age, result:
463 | 19.53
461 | 21.03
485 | 42.5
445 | 32.68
